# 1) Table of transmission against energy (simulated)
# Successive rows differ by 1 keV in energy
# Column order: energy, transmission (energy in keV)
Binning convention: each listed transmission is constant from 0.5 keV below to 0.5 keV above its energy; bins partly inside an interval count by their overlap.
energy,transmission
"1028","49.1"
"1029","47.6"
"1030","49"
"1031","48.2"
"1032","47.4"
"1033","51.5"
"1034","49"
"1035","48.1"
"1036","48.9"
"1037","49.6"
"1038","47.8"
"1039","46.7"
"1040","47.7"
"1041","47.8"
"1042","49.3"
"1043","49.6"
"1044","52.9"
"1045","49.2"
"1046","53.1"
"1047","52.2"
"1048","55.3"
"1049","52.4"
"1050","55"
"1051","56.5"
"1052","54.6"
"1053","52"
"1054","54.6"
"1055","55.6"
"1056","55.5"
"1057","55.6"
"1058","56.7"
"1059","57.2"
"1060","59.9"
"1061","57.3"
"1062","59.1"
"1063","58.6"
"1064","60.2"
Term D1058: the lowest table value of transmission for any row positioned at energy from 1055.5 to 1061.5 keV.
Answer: 55.5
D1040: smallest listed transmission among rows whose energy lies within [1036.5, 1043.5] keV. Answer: 46.7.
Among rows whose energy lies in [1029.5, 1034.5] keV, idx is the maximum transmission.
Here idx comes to 51.5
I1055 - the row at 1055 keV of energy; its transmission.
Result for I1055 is 55.6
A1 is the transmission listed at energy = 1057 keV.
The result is 55.6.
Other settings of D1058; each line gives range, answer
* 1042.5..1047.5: 49.2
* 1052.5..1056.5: 52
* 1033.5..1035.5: 48.1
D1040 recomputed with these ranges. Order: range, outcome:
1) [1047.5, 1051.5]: 52.4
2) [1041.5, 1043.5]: 49.3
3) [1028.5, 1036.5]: 47.4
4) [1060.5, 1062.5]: 57.3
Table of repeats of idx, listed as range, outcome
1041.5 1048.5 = 55.3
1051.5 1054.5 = 54.6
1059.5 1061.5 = 59.9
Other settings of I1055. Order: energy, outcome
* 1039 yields 46.7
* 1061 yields 57.3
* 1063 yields 58.6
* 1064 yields 60.2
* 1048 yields 55.3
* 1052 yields 54.6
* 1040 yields 47.7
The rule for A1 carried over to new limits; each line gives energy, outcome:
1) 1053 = 52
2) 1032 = 47.4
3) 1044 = 52.9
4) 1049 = 52.4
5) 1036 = 48.9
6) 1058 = 56.7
